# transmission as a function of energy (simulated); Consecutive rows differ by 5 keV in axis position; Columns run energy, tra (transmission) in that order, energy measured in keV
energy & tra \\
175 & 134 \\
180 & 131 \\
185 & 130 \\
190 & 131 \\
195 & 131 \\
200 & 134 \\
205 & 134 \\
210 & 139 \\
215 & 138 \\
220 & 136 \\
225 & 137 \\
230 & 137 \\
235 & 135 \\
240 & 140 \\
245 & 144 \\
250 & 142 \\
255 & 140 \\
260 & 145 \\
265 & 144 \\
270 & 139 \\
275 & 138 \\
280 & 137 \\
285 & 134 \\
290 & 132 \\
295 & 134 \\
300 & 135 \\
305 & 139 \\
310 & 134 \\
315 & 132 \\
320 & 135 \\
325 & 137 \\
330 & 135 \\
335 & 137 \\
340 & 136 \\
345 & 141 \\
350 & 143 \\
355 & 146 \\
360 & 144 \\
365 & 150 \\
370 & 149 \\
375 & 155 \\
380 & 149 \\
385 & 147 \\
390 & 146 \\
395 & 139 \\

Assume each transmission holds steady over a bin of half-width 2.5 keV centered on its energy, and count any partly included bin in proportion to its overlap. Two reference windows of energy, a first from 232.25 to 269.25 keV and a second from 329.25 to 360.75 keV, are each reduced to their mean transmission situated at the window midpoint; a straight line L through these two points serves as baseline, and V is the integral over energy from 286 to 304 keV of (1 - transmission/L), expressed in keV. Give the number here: 0.9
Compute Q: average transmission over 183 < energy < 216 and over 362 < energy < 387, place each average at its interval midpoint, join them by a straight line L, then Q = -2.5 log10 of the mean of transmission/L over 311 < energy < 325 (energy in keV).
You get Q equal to 0.08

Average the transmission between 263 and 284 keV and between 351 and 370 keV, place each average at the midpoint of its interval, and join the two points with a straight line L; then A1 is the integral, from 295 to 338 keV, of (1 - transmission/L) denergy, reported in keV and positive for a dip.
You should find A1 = 2.2 keV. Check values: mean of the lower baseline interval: 139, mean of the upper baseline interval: 147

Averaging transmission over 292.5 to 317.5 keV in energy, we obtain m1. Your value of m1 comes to 135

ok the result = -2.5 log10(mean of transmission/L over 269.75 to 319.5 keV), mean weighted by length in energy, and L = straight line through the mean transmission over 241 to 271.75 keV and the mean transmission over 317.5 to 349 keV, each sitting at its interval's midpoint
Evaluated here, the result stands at 0.036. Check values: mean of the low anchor 142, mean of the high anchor 137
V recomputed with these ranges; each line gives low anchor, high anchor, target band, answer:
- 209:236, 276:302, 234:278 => -1.67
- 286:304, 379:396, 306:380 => -0.60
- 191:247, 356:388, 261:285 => 0.28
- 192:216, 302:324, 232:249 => -0.60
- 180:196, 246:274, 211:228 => -0.20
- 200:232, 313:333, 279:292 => 0.13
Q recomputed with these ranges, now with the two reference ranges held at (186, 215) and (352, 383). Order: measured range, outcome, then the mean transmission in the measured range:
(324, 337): 0.07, 136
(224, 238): 0.00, 136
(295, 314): 0.06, 135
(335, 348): 0.06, 138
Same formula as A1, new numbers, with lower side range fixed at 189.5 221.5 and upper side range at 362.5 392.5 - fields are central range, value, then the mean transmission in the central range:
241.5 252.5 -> -0.3 keV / 143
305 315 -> 0.6 keV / 135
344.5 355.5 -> 0.3 keV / 143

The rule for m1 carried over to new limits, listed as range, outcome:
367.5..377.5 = 152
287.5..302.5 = 134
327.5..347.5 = 137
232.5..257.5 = 140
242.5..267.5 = 143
